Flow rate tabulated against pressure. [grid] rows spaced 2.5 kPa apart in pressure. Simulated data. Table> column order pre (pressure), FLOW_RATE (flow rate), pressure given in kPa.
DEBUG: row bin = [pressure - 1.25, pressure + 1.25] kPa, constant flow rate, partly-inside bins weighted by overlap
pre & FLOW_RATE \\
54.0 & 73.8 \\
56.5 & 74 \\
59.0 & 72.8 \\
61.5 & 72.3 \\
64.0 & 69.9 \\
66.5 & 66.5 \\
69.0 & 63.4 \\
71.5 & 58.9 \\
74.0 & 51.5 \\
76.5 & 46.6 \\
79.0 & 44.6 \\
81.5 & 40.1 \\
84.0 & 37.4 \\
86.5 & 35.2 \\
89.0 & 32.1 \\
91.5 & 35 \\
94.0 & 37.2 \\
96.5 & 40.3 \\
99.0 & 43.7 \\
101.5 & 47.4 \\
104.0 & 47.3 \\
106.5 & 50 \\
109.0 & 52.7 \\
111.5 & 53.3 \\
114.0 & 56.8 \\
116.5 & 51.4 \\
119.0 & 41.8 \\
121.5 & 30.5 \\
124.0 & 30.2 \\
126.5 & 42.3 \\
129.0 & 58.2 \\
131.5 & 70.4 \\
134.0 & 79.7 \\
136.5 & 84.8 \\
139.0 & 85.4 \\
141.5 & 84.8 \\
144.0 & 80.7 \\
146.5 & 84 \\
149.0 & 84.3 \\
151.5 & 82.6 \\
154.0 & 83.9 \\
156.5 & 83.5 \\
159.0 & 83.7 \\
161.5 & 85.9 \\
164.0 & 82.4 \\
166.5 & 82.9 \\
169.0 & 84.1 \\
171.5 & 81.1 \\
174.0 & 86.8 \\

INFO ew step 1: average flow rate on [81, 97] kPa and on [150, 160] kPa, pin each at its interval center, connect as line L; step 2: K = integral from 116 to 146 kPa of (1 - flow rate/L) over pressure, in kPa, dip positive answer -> 2.3 kPa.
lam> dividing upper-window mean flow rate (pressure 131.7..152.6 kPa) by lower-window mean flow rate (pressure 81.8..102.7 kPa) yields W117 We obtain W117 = 2.1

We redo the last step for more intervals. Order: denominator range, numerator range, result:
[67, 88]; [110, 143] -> 1.24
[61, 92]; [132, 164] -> 1.66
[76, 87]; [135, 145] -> 2.06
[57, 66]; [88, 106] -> 0.57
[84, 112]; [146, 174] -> 1.96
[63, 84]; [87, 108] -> 0.77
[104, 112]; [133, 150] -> 1.63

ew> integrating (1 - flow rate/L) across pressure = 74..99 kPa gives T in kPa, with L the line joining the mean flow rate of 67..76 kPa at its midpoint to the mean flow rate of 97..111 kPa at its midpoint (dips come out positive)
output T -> 6.4 kPa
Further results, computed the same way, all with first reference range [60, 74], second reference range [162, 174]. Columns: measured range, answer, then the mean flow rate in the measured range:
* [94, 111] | 6.0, 46.5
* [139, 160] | -1.0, 83.6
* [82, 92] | 4.9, 35.3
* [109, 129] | 7.8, 45.2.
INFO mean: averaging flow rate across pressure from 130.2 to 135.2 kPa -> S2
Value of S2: 74.8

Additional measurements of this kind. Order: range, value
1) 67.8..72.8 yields 61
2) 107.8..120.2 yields 51.2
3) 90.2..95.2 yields 36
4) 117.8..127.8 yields 36.3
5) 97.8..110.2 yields 48.2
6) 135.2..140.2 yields 85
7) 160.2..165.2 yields 84.2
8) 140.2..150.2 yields 83.5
